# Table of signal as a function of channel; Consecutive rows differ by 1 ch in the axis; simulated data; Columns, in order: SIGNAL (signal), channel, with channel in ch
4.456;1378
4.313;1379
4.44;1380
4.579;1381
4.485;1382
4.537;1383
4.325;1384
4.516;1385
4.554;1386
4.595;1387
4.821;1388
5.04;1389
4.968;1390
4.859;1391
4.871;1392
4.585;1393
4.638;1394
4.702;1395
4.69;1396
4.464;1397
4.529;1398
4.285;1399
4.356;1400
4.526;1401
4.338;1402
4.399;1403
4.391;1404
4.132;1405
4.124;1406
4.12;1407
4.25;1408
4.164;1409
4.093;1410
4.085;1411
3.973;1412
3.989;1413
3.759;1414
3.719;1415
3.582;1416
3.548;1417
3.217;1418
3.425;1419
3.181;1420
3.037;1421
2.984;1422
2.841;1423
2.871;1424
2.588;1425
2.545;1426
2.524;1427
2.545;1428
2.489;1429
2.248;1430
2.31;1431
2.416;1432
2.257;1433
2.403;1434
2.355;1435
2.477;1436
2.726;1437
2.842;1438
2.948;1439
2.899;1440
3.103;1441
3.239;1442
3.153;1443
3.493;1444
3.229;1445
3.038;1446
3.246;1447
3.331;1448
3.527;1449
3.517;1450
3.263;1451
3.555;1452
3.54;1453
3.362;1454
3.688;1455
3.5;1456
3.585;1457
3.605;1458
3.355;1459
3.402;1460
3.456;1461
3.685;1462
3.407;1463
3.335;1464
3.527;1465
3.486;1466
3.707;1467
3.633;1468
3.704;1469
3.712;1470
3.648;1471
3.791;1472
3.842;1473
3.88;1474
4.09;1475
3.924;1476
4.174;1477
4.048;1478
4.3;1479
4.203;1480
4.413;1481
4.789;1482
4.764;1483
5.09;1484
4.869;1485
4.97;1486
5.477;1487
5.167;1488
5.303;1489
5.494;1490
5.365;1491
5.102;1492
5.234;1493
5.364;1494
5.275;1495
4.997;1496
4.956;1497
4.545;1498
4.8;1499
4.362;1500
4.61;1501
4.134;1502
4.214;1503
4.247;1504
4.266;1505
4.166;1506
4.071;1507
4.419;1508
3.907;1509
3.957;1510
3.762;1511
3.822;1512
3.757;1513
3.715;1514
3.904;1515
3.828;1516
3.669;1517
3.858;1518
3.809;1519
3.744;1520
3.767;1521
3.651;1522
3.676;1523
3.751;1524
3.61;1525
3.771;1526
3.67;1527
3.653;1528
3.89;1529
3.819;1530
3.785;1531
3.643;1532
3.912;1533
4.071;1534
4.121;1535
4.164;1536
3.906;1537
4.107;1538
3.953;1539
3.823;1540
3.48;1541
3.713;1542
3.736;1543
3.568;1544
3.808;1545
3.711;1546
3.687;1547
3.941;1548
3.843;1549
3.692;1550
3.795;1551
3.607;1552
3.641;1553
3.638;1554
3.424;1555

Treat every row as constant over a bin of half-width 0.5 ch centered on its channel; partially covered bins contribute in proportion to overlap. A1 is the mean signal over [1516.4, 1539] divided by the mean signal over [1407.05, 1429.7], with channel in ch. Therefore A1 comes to 1.1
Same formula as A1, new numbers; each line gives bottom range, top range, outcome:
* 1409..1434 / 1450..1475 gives 1.15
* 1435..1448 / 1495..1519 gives 1.39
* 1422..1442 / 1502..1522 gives 1.50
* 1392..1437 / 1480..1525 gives 1.24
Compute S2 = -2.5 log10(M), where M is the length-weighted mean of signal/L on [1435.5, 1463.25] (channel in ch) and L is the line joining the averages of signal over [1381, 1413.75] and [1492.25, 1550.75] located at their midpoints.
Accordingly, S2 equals 0.28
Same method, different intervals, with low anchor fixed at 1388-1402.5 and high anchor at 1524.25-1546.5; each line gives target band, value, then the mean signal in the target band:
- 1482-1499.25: -0.24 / 5.1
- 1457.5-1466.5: 0.22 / 3.47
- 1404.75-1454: 0.36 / 3.2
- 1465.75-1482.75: 0.05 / 3.98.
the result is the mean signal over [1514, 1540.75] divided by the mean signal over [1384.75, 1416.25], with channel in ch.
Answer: 0.9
